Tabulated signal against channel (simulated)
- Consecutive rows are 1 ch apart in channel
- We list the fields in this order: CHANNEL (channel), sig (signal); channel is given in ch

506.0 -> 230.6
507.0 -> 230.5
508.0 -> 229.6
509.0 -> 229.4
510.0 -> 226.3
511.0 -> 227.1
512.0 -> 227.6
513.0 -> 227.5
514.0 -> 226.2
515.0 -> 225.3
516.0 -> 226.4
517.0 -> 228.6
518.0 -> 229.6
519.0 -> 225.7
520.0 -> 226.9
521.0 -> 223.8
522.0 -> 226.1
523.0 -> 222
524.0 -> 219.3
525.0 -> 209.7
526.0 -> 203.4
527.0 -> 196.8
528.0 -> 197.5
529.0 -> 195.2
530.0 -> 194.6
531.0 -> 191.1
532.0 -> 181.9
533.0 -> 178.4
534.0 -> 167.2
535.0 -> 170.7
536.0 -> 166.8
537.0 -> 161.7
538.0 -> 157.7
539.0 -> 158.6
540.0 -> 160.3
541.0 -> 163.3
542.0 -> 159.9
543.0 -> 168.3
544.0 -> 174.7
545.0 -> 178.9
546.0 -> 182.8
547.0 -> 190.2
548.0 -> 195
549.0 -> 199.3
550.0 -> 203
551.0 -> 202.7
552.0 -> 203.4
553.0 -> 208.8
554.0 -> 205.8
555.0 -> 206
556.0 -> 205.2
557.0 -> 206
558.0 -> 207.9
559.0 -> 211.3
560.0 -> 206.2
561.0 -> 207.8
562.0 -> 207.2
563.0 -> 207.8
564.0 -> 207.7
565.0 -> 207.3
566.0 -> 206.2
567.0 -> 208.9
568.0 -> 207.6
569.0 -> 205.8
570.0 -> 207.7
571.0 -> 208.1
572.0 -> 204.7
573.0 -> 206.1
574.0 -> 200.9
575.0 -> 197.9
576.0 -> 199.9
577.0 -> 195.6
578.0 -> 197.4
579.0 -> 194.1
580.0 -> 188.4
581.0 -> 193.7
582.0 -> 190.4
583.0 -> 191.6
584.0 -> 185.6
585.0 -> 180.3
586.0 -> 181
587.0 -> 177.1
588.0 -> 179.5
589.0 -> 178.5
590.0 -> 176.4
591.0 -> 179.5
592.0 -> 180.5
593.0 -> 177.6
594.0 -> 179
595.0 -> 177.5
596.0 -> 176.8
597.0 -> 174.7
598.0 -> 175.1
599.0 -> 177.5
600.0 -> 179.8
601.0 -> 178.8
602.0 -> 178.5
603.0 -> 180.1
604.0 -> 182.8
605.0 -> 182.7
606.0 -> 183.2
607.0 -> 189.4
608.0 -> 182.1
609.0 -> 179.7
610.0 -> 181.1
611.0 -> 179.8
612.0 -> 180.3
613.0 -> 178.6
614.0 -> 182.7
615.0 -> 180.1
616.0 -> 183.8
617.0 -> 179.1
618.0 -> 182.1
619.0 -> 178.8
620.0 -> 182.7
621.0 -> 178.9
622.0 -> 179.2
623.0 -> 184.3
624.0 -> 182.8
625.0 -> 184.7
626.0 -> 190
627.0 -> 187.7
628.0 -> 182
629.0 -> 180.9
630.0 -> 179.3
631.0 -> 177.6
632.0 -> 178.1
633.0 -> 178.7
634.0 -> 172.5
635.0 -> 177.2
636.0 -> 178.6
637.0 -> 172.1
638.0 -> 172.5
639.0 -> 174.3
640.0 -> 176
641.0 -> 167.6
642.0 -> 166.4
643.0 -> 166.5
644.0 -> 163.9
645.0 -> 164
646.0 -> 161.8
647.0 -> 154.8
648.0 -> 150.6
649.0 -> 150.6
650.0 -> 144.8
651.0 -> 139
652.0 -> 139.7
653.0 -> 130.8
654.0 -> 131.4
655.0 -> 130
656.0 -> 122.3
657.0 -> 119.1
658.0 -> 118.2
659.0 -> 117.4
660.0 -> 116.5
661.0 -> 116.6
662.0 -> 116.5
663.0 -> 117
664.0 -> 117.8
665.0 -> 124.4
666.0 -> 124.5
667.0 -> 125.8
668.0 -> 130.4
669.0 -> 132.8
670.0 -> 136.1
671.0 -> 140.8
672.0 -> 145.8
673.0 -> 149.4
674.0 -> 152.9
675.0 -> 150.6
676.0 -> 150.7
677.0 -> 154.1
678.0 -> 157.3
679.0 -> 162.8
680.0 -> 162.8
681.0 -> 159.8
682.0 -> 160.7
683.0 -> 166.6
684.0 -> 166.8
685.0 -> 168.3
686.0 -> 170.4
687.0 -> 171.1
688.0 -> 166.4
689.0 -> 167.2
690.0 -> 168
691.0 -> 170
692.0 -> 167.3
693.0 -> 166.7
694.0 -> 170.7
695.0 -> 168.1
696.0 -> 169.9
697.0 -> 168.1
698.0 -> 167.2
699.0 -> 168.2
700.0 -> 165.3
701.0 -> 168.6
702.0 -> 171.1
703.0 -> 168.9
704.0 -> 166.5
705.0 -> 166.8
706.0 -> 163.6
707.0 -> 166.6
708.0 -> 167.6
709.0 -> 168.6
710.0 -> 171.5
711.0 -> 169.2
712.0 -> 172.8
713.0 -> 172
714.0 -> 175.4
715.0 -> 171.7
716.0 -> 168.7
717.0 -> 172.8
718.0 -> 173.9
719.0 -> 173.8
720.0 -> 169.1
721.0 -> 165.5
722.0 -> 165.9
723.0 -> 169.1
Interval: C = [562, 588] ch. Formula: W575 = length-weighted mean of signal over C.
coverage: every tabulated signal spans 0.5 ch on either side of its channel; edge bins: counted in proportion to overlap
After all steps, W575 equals 198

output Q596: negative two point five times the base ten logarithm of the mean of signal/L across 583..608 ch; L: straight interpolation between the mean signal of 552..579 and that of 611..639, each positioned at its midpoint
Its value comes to 0.07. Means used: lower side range 205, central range 180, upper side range 180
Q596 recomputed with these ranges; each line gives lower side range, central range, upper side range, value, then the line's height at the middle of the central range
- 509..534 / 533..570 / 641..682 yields 0.03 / 198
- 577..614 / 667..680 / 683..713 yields 0.17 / 172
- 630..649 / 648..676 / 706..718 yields 0.27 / 170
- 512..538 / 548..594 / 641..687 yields -0.07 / 184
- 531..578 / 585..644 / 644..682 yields -0.10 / 163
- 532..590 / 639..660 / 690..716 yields 0.21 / 177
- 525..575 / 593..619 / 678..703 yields 0.02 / 183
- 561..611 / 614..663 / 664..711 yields 0.08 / 174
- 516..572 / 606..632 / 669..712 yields -0.01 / 180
